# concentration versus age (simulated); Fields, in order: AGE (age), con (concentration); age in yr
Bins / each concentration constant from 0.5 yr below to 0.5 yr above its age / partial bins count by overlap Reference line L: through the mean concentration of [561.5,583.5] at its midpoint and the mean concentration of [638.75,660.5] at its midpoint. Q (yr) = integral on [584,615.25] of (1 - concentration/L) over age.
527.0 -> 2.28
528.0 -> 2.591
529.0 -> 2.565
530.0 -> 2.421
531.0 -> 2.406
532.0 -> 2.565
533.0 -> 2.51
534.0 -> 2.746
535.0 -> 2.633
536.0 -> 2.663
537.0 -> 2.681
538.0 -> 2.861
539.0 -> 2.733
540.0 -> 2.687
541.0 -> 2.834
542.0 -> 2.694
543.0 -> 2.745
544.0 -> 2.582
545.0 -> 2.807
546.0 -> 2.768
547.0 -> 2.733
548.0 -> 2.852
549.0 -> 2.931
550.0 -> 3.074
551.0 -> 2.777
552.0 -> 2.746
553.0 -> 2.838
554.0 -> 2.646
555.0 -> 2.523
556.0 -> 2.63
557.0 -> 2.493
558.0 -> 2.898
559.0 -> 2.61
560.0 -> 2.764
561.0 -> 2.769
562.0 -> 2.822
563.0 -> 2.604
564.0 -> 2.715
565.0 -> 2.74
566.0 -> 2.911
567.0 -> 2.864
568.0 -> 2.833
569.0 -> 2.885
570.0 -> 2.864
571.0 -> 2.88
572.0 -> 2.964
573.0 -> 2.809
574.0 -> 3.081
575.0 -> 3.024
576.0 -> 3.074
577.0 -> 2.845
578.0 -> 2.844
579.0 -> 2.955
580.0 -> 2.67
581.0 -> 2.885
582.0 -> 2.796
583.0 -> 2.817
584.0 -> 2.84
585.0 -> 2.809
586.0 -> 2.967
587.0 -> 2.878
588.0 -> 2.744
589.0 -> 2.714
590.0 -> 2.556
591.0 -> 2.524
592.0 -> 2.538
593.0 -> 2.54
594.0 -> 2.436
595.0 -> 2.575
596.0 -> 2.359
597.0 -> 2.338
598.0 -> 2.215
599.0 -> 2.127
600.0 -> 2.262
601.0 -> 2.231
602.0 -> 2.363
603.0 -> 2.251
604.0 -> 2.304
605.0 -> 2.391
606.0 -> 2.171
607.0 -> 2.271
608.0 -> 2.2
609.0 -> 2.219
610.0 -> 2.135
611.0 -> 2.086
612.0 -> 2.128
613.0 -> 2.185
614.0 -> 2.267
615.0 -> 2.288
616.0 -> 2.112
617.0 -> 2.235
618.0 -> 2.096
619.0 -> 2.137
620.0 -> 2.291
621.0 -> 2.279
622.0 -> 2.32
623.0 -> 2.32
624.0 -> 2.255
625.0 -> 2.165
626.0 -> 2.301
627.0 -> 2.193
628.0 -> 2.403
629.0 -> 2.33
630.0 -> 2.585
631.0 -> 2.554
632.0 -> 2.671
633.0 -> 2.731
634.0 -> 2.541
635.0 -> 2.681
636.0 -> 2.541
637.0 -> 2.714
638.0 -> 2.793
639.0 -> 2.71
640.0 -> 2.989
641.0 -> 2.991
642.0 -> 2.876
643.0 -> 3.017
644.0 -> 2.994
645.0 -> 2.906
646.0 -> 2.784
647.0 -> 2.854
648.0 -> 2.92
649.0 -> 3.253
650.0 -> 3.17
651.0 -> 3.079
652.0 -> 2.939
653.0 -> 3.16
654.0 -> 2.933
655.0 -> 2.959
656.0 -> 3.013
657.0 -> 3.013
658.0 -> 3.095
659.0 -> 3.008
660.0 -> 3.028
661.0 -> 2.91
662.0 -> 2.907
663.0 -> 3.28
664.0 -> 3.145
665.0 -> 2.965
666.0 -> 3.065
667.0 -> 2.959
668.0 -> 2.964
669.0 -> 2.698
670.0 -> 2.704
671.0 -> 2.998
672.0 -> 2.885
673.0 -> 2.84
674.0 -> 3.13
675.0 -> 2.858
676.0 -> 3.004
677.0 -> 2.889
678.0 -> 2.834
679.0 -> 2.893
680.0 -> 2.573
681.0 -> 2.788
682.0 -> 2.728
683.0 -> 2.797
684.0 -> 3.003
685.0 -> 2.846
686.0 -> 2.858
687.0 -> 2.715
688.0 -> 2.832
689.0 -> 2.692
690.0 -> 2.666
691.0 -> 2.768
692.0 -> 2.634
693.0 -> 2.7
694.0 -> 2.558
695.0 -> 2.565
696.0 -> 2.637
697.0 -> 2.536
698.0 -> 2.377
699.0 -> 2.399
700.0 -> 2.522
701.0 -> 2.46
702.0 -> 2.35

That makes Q 5.4 yr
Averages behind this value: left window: 2.86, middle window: 2.4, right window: 2.99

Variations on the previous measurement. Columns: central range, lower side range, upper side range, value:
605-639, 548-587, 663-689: 6.05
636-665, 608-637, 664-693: -4.33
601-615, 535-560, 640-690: 3.00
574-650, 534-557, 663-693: 6.89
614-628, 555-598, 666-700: 2.64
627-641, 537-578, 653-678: 1.38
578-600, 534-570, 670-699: 1.02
